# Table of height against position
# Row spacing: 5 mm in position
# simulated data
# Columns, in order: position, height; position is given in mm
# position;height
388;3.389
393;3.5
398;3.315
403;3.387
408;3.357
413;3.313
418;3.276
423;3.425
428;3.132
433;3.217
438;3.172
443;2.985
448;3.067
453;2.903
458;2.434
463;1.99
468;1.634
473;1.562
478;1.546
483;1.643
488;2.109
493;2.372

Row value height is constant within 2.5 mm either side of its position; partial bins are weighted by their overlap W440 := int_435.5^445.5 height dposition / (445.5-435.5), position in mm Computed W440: 3.08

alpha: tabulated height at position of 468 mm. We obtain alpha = 1.634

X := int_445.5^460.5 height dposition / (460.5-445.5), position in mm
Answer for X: 2.8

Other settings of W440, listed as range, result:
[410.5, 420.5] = 3.29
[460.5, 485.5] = 1.68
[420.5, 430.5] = 3.28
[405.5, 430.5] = 3.3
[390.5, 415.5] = 3.37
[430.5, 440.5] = 3.19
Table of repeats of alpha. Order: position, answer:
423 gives 3.425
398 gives 3.315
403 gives 3.387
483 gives 1.643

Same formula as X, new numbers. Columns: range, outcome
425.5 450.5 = 3.11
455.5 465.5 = 2.21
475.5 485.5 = 1.59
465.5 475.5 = 1.6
